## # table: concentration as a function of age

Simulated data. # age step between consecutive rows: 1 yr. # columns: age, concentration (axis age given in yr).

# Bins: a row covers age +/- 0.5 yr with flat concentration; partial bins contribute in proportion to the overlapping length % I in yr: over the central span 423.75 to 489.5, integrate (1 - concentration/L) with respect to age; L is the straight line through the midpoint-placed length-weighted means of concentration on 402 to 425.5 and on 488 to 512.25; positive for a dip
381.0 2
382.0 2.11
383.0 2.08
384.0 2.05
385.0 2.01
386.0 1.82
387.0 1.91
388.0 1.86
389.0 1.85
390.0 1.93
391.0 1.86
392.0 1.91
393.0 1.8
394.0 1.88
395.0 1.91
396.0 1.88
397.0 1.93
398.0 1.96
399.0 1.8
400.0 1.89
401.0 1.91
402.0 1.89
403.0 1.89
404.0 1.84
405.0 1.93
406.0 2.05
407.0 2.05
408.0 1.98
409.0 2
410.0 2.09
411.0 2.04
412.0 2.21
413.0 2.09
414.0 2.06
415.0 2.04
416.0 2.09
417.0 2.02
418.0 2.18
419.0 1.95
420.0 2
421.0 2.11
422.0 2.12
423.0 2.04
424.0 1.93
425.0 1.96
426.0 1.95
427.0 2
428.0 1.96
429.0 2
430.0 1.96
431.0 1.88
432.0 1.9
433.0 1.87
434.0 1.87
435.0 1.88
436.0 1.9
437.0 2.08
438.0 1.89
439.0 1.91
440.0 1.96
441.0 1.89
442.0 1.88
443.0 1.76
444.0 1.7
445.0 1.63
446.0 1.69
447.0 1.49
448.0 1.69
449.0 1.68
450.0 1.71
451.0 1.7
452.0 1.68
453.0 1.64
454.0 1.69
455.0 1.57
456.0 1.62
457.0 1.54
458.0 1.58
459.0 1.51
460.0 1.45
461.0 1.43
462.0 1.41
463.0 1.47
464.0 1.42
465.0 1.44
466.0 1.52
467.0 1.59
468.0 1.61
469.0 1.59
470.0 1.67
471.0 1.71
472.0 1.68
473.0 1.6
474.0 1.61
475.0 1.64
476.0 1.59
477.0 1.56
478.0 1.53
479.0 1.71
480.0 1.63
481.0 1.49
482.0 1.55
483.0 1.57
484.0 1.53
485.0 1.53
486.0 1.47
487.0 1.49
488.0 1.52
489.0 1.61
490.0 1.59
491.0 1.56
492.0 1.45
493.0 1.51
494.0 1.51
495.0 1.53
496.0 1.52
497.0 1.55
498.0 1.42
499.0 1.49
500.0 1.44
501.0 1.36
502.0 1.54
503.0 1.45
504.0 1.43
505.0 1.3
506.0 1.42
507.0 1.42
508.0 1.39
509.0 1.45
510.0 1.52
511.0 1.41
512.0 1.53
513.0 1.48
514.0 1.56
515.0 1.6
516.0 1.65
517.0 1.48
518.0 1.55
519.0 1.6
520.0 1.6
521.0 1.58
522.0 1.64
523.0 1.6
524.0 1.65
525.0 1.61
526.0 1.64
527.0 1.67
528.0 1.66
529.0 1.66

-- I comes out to 2.6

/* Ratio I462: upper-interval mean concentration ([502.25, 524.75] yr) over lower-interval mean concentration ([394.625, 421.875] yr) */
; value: 0.8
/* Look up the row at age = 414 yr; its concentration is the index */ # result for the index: 2.06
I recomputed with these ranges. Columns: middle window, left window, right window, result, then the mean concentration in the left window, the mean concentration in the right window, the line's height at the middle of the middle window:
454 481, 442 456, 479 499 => 0.66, 1.67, 1.53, 1.61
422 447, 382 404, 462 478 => -2.36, 1.91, 1.57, 1.73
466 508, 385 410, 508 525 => 2.78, 1.91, 1.55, 1.64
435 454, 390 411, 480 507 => -0.54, 1.93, 1.49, 1.72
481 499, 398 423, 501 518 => 0.66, 2.01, 1.48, 1.58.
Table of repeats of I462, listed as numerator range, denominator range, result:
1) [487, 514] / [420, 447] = 0.78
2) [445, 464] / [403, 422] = 0.78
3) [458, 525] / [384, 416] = 0.79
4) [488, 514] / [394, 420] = 0.74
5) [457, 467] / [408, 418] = 0.71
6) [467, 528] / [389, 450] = 0.80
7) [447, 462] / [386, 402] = 0.85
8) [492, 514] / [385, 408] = 0.77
